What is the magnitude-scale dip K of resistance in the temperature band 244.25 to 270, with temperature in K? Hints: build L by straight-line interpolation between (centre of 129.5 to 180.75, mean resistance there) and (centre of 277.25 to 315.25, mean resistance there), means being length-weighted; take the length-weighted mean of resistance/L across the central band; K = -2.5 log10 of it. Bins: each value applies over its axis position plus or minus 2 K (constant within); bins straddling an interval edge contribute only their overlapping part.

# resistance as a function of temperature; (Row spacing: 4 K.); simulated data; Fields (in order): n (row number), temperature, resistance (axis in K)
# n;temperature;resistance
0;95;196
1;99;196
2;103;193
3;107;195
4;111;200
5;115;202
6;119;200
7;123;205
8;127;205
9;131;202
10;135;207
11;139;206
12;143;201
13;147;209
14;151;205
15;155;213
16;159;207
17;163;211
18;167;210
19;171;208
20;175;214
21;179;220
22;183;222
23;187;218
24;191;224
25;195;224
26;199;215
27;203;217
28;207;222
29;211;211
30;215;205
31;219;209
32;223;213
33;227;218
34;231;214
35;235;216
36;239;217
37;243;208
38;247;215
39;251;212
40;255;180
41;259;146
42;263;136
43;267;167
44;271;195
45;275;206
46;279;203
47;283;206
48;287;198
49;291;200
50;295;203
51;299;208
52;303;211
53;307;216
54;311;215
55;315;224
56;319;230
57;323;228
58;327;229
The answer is 0.17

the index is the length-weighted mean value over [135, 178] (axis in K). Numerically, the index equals 209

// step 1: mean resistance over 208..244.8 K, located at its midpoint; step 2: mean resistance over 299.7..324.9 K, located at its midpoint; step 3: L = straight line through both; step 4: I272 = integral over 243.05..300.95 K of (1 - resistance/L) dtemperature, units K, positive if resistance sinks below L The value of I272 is 6.67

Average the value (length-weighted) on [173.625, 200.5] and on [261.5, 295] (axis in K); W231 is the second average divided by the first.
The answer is 0.87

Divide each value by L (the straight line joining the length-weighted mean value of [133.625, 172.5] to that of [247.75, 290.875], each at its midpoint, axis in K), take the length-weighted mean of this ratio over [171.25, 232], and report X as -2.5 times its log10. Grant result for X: -0.09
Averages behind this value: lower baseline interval 208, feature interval 216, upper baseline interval 186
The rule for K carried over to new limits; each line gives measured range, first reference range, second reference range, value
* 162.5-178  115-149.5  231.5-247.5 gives -0.02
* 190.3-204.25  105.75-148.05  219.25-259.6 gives -0.08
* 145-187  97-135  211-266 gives -0.07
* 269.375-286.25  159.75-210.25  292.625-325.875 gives 0.08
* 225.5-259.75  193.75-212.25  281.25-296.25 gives 0.03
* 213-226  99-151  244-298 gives -0.08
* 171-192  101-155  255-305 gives -0.11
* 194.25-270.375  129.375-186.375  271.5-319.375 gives 0.04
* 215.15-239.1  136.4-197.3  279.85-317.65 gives -0.01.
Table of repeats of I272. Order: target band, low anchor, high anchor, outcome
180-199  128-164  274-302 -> -1.4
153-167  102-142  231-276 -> -0.8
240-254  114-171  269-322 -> -0.1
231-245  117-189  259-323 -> -0.7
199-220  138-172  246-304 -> -1.3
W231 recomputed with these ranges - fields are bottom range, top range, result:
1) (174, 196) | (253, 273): 0.75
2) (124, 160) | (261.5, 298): 0.93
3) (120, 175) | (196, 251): 1.03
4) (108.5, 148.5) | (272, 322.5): 1.03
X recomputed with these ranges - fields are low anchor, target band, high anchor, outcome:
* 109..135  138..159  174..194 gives 0.02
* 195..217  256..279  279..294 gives 0.18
